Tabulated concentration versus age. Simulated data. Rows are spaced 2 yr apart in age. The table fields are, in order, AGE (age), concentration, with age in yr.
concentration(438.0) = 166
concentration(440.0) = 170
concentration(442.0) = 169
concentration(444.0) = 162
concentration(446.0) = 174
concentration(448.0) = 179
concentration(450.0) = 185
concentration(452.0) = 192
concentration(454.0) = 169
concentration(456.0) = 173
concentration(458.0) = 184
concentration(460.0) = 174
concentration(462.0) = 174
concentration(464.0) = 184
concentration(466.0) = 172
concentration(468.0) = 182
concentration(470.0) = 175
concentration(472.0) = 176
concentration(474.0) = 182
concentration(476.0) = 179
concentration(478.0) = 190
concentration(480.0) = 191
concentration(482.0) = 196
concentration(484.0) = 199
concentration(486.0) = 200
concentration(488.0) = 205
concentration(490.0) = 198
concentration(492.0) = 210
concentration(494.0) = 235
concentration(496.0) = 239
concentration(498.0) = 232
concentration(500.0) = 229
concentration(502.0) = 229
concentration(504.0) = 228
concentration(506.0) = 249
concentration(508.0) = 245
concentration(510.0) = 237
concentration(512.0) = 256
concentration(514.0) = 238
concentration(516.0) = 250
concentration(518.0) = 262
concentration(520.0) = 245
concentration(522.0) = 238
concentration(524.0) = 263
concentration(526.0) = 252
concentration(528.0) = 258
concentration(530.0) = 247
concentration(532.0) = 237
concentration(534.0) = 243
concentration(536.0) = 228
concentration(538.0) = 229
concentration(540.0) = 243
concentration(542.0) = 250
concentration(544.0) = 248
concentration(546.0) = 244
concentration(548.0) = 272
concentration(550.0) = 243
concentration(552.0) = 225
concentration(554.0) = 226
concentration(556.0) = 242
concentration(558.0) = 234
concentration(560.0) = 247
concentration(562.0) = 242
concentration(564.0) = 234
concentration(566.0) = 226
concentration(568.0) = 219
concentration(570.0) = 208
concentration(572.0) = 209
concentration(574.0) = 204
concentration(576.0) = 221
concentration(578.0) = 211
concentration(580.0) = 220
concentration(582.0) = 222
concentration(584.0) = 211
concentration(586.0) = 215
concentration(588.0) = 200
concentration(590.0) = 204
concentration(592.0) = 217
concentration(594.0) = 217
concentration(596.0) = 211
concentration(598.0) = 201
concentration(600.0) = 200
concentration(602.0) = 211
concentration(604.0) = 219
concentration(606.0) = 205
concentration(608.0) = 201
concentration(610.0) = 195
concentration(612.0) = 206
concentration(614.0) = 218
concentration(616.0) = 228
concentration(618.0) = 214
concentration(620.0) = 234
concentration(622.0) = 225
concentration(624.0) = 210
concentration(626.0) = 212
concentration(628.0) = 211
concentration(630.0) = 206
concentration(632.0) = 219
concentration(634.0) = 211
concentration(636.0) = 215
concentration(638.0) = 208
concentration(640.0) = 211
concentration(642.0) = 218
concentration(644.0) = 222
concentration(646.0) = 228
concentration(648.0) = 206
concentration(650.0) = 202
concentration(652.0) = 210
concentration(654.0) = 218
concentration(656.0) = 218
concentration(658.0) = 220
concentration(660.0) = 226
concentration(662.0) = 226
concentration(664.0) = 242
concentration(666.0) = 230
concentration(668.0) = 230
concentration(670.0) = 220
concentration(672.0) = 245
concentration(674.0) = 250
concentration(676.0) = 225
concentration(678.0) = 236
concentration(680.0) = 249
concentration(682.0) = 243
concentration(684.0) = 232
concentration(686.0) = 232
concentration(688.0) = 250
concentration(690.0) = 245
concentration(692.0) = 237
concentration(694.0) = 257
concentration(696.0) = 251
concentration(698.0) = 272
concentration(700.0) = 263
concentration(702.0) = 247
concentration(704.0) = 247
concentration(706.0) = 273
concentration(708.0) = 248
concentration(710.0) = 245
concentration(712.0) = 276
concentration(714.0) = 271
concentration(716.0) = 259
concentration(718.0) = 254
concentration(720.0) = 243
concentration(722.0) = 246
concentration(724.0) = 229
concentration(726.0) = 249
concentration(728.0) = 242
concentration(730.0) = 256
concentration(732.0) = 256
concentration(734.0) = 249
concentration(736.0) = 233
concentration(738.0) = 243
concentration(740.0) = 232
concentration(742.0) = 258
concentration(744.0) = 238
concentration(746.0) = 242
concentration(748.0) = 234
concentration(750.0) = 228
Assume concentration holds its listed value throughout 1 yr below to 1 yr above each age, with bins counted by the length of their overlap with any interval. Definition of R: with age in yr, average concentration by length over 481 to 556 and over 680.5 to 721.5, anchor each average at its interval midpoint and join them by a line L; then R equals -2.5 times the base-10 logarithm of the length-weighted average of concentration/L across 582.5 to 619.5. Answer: 0.16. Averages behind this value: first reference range 236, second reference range 252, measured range 210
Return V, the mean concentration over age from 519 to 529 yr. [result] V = 251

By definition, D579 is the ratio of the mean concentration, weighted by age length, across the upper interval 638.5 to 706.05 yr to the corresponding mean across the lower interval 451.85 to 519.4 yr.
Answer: 1.13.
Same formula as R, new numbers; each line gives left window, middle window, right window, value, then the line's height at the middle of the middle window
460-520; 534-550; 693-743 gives -0.11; 221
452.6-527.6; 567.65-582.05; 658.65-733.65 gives 0.06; 226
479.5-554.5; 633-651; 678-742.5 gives 0.15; 244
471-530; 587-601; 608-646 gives 0.05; 217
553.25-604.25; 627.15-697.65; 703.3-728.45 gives 0.06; 239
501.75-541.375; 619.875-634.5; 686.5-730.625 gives 0.16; 249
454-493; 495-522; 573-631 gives -0.24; 193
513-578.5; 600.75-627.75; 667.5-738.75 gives 0.14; 242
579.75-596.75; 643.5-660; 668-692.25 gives 0.07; 230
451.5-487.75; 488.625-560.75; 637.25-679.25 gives -0.23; 195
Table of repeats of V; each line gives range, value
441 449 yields 171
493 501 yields 234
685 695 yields 244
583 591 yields 208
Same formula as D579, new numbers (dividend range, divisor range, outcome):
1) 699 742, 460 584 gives 1.12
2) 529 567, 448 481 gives 1.33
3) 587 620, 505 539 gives 0.85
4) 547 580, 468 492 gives 1.20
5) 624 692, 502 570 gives 0.93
